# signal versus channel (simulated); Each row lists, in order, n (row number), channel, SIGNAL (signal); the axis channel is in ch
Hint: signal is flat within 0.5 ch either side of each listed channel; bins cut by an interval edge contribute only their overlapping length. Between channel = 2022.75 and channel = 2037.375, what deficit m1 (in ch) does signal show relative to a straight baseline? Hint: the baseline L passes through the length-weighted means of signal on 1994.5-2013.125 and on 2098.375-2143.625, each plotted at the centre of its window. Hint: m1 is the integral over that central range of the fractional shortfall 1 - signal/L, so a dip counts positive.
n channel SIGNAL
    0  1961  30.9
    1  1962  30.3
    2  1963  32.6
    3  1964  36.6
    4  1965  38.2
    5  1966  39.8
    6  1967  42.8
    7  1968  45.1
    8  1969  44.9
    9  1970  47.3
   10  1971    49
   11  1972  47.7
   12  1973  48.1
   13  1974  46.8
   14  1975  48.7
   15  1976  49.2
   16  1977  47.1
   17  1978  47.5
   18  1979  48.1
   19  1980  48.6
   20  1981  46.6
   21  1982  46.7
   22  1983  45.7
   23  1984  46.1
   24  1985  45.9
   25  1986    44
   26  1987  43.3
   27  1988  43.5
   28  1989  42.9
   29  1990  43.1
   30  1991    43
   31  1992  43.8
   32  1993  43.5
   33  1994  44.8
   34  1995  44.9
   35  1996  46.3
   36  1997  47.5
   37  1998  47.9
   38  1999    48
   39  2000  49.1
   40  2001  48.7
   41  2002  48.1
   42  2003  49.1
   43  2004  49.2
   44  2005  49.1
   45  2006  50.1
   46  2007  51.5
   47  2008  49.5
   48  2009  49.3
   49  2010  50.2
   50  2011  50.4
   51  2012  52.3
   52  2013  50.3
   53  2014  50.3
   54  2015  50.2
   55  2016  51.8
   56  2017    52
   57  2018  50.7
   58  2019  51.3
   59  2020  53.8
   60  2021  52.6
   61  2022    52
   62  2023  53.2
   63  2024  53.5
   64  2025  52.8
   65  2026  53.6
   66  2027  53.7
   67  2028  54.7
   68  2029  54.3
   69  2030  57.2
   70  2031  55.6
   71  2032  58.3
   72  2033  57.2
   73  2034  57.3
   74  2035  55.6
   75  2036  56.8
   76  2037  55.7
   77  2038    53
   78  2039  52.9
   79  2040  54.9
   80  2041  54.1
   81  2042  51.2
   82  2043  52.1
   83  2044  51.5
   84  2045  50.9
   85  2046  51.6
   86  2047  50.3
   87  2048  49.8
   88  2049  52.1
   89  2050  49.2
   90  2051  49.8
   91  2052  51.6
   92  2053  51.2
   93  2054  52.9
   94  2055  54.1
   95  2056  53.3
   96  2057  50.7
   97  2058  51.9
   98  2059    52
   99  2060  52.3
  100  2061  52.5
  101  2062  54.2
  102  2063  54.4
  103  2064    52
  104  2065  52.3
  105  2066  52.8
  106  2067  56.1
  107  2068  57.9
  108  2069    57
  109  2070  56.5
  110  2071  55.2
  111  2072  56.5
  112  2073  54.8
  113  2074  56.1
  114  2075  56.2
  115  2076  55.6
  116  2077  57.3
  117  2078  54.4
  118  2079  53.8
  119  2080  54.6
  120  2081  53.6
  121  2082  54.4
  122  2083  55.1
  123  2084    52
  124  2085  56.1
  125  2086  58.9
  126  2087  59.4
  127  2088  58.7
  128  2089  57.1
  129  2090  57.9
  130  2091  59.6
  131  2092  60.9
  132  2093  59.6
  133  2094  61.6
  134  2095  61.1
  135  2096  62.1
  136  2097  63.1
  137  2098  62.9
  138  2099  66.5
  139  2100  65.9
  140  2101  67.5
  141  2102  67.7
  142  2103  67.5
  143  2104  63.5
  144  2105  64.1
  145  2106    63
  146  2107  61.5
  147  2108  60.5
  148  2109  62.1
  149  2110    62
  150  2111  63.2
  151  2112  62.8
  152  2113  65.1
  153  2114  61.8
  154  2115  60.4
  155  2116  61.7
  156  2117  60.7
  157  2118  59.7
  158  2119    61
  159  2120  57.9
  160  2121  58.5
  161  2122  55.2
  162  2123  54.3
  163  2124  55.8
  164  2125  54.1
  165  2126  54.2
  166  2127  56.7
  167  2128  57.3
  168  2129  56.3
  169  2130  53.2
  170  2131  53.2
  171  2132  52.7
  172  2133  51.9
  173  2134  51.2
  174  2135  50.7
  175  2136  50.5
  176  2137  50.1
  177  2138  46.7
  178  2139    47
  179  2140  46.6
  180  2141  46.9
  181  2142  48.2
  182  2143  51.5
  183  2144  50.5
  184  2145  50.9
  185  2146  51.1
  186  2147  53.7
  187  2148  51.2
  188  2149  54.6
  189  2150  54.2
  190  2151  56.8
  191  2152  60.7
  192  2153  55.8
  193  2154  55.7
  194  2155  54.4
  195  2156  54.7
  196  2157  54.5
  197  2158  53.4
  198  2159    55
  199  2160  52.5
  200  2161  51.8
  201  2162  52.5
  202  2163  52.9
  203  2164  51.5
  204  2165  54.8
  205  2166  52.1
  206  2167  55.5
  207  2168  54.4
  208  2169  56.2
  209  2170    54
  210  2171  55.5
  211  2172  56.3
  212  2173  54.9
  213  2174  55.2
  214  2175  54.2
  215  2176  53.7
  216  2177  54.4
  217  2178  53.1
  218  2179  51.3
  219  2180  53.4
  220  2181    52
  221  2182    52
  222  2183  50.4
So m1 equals -1.27 ch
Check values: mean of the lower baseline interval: 49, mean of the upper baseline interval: 57.5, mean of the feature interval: 55.3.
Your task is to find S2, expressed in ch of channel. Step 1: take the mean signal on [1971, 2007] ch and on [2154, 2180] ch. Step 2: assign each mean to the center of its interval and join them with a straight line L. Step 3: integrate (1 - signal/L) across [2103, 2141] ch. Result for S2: -3.5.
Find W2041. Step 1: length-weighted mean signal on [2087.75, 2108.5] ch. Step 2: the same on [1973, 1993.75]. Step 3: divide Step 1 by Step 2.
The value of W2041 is 1.37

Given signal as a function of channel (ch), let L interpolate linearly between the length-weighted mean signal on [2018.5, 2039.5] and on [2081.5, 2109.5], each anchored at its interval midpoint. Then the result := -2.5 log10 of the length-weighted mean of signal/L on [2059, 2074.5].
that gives 0.07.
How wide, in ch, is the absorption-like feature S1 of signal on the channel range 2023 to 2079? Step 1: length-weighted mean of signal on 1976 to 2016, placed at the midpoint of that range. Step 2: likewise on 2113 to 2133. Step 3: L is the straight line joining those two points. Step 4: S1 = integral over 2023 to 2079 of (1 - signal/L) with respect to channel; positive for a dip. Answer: -2.4 ch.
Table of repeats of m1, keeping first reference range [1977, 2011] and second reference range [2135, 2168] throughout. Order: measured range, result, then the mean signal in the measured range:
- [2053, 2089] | -3.7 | 54.7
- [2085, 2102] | -3.7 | 61.5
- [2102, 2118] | -3.7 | 62.7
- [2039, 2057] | -1.1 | 51.8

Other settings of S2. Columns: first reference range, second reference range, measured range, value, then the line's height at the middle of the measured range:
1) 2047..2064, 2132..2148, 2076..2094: -1.9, 51.3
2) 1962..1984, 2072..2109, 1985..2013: 0.5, 48.1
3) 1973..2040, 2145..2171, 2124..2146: 0.8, 53.5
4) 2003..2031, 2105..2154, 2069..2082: -0.4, 53.8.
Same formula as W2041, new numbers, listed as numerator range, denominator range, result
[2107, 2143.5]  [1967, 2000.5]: 1.21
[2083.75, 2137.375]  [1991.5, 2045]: 1.15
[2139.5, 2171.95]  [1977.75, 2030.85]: 1.09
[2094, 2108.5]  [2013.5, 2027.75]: 1.22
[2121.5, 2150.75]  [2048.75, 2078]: 0.97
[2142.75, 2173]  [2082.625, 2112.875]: 0.88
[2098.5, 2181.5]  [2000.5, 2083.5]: 1.05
